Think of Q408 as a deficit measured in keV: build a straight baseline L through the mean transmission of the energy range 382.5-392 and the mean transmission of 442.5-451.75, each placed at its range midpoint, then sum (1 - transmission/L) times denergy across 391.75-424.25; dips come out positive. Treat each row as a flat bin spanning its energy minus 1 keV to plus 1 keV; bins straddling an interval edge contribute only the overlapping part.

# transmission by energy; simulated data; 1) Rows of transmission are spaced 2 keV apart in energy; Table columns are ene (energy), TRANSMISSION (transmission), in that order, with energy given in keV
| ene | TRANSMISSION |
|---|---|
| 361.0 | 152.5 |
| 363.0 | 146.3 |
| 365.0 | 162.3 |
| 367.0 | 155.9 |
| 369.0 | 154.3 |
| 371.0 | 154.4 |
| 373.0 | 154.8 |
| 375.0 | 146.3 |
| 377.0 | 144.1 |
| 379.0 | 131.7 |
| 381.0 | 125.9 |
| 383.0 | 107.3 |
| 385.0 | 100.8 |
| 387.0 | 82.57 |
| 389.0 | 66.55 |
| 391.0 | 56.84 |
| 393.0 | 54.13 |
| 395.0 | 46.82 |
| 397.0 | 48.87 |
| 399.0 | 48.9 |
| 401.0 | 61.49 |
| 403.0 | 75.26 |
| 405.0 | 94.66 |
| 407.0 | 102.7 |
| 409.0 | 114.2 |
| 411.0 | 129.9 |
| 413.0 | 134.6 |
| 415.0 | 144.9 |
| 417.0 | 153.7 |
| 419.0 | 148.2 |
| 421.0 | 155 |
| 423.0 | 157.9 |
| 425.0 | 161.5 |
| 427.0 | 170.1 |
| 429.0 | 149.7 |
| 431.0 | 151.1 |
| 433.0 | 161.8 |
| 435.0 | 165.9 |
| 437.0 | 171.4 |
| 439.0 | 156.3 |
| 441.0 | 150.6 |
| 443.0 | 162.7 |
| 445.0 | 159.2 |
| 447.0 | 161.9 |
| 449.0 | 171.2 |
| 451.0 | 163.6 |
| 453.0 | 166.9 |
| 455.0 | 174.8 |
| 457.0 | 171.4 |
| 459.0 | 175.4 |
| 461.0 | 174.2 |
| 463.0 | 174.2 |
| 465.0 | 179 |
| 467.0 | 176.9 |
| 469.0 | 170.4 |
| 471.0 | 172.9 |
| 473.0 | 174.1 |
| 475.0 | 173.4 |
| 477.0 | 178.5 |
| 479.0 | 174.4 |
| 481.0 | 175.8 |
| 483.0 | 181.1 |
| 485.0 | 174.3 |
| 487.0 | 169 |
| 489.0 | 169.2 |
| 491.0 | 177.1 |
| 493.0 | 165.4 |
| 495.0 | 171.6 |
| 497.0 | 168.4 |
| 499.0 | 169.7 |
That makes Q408 2.6 keV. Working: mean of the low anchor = 81.5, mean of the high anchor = 164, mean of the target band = 105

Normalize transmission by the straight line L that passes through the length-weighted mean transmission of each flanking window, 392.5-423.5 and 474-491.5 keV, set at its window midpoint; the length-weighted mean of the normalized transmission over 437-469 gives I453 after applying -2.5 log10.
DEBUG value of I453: -0.15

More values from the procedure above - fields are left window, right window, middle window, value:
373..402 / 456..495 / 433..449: -0.151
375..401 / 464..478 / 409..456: -0.177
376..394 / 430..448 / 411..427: -0.106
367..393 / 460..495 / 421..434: -0.095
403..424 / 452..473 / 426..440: -0.092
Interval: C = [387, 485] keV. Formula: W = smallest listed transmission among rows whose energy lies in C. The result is 46.82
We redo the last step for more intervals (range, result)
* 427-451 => 149.7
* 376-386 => 100.8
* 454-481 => 170.4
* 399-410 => 48.9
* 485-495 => 165.4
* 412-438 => 134.6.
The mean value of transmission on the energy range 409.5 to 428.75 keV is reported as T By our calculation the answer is 150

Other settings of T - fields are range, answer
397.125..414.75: 95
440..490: 171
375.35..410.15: 87.4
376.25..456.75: 128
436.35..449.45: 161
